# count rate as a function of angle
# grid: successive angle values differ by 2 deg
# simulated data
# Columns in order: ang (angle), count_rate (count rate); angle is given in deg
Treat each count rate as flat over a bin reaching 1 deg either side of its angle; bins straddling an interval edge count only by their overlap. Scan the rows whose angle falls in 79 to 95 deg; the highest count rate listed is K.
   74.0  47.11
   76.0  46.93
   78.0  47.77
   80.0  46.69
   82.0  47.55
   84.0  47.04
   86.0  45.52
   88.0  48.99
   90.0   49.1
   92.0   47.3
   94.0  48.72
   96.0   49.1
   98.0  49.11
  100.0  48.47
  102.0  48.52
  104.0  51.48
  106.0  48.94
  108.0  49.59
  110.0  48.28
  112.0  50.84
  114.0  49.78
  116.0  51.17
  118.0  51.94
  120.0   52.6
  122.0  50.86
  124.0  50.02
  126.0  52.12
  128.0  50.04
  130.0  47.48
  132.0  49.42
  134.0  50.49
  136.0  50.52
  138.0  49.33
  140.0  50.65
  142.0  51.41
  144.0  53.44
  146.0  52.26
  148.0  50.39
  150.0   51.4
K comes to 49.1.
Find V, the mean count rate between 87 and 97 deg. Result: 48.6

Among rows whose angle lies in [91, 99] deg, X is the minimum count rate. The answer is 47.3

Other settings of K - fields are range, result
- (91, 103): 49.11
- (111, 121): 52.6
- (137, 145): 53.44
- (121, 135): 52.12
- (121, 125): 50.86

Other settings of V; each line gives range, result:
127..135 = 49.4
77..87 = 46.9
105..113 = 49.4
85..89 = 47.3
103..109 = 50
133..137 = 50.5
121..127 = 51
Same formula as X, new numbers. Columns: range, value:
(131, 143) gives 49.33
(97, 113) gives 48.28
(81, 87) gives 45.52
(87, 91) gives 48.99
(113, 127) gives 49.78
